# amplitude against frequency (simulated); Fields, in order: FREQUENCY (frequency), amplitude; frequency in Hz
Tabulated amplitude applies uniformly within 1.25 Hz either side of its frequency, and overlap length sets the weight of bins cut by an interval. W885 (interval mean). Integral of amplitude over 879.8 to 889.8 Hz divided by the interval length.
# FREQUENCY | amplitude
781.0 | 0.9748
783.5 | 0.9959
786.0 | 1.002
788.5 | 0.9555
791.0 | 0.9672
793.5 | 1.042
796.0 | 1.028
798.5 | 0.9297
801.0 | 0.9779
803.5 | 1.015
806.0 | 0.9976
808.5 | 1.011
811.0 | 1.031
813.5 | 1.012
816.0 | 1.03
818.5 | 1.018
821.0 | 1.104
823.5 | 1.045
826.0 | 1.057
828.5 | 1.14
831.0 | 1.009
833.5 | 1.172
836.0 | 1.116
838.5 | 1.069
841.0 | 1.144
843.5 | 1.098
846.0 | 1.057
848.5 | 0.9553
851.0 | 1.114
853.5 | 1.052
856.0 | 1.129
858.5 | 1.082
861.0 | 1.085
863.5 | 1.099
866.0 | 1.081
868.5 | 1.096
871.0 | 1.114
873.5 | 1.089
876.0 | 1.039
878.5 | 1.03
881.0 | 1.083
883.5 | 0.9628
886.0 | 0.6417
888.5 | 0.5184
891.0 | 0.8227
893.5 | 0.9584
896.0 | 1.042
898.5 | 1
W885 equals 0.8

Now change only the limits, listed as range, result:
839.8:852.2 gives 1.07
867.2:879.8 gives 1.07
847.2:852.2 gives 1.03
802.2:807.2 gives 1.01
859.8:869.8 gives 1.09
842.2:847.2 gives 1.08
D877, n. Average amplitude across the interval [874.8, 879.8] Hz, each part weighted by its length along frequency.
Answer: 1.03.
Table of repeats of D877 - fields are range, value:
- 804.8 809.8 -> 1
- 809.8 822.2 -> 1.04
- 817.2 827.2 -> 1.06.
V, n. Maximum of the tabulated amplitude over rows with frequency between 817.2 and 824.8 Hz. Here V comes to 1.104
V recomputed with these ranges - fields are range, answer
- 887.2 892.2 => 0.8227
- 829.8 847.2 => 1.172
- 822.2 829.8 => 1.14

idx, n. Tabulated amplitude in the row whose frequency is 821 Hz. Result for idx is 1.104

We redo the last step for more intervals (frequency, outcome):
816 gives 1.03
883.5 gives 0.9628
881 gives 1.083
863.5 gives 1.099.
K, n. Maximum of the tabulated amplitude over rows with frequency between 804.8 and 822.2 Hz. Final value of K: 1.104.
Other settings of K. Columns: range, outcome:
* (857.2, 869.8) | 1.099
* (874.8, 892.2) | 1.083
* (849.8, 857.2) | 1.129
